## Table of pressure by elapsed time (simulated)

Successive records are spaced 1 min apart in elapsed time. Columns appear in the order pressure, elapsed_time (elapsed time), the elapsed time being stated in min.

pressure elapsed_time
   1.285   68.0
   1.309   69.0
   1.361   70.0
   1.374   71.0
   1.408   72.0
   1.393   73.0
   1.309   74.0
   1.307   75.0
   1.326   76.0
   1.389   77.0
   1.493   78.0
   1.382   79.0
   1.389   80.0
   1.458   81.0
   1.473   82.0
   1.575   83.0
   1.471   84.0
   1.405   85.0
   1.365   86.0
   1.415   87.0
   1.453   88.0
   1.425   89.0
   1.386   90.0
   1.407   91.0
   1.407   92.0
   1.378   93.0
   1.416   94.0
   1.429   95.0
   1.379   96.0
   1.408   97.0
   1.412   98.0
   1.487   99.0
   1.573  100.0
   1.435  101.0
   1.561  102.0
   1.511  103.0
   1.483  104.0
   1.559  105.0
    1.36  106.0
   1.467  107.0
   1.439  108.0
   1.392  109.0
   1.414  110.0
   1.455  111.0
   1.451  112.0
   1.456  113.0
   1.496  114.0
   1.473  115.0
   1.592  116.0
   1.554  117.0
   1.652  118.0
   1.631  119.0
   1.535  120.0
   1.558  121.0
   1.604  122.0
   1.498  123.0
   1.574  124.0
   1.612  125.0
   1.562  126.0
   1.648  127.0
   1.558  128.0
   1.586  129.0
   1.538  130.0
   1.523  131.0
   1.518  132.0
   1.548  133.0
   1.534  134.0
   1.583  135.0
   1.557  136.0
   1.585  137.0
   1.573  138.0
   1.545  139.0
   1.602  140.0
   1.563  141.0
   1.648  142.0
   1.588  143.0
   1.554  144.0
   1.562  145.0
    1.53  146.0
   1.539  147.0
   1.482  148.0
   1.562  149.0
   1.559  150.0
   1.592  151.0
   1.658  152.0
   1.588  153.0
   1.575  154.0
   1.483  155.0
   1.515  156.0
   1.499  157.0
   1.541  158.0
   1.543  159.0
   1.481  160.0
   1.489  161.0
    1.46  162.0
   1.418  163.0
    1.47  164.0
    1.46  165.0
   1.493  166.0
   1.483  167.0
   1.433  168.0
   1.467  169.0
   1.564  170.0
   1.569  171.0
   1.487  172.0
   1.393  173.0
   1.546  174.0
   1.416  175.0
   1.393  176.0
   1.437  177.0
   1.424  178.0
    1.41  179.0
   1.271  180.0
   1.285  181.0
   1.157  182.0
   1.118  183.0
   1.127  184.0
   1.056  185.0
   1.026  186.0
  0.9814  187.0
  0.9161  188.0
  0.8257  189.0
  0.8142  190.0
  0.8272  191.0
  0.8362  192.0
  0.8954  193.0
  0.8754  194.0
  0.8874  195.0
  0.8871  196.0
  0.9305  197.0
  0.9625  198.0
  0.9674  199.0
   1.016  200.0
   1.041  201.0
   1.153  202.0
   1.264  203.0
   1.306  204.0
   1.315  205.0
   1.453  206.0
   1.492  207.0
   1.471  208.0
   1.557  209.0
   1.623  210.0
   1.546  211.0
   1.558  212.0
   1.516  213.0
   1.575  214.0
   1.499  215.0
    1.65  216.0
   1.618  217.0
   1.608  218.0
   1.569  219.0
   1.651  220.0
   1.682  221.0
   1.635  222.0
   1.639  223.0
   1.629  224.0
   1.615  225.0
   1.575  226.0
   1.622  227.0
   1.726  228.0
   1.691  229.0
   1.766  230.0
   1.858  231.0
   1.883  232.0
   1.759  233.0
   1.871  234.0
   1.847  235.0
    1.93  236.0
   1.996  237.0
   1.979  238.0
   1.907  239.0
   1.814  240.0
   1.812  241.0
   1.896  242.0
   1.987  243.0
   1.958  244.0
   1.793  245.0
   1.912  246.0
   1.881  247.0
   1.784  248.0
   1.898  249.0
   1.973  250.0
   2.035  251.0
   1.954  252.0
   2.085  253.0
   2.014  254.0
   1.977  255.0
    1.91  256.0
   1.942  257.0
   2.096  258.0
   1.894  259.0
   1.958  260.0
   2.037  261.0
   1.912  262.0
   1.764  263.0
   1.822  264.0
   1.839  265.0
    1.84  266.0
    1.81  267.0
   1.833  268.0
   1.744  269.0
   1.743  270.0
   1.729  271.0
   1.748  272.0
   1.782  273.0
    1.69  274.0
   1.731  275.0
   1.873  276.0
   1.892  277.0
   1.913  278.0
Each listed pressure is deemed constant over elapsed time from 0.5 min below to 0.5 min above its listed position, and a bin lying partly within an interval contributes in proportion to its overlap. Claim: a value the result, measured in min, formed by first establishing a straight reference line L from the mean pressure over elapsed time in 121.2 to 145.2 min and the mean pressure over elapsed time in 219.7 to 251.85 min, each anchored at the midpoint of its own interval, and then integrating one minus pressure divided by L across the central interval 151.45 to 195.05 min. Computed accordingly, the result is 9.1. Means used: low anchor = 1.57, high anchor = 1.82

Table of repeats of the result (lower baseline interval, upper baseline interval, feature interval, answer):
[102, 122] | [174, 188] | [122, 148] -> -2.8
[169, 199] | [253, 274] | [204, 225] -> -1.9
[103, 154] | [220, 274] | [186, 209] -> 8.8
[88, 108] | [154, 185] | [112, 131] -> -1.6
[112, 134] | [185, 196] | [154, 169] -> -3.9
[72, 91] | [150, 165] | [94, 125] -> -0.9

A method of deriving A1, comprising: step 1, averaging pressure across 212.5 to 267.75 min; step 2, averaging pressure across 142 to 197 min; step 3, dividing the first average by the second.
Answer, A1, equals 1.4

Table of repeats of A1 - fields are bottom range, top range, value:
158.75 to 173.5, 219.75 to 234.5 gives 1.15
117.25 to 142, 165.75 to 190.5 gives 0.82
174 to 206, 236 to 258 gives 1.75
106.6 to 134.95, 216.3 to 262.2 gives 1.20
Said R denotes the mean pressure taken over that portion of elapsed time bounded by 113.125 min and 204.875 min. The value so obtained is 1.39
